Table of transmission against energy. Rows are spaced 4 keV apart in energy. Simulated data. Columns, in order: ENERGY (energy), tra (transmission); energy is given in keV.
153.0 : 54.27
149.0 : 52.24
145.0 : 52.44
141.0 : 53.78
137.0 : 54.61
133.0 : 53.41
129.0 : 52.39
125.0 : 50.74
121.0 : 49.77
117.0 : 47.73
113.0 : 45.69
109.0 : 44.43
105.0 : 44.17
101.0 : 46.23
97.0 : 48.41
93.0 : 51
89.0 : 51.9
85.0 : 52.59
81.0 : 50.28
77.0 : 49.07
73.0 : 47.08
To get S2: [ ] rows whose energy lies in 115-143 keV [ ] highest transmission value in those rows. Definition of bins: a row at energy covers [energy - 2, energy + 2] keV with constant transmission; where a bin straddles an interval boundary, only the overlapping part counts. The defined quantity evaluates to 54.61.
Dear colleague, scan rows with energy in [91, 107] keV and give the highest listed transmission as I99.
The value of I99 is 51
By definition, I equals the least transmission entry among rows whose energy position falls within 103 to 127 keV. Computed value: 44.17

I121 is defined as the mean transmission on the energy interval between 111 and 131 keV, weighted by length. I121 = 49.3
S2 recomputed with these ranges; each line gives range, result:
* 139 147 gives 53.78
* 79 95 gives 52.59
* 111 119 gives 47.73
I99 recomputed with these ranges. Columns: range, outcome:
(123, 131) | 52.39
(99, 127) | 50.74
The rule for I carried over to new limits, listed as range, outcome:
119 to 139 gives 49.77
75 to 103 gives 46.23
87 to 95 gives 51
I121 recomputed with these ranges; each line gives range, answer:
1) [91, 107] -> 47.5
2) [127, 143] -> 53.5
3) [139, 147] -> 53.1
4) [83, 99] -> 51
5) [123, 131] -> 51.6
